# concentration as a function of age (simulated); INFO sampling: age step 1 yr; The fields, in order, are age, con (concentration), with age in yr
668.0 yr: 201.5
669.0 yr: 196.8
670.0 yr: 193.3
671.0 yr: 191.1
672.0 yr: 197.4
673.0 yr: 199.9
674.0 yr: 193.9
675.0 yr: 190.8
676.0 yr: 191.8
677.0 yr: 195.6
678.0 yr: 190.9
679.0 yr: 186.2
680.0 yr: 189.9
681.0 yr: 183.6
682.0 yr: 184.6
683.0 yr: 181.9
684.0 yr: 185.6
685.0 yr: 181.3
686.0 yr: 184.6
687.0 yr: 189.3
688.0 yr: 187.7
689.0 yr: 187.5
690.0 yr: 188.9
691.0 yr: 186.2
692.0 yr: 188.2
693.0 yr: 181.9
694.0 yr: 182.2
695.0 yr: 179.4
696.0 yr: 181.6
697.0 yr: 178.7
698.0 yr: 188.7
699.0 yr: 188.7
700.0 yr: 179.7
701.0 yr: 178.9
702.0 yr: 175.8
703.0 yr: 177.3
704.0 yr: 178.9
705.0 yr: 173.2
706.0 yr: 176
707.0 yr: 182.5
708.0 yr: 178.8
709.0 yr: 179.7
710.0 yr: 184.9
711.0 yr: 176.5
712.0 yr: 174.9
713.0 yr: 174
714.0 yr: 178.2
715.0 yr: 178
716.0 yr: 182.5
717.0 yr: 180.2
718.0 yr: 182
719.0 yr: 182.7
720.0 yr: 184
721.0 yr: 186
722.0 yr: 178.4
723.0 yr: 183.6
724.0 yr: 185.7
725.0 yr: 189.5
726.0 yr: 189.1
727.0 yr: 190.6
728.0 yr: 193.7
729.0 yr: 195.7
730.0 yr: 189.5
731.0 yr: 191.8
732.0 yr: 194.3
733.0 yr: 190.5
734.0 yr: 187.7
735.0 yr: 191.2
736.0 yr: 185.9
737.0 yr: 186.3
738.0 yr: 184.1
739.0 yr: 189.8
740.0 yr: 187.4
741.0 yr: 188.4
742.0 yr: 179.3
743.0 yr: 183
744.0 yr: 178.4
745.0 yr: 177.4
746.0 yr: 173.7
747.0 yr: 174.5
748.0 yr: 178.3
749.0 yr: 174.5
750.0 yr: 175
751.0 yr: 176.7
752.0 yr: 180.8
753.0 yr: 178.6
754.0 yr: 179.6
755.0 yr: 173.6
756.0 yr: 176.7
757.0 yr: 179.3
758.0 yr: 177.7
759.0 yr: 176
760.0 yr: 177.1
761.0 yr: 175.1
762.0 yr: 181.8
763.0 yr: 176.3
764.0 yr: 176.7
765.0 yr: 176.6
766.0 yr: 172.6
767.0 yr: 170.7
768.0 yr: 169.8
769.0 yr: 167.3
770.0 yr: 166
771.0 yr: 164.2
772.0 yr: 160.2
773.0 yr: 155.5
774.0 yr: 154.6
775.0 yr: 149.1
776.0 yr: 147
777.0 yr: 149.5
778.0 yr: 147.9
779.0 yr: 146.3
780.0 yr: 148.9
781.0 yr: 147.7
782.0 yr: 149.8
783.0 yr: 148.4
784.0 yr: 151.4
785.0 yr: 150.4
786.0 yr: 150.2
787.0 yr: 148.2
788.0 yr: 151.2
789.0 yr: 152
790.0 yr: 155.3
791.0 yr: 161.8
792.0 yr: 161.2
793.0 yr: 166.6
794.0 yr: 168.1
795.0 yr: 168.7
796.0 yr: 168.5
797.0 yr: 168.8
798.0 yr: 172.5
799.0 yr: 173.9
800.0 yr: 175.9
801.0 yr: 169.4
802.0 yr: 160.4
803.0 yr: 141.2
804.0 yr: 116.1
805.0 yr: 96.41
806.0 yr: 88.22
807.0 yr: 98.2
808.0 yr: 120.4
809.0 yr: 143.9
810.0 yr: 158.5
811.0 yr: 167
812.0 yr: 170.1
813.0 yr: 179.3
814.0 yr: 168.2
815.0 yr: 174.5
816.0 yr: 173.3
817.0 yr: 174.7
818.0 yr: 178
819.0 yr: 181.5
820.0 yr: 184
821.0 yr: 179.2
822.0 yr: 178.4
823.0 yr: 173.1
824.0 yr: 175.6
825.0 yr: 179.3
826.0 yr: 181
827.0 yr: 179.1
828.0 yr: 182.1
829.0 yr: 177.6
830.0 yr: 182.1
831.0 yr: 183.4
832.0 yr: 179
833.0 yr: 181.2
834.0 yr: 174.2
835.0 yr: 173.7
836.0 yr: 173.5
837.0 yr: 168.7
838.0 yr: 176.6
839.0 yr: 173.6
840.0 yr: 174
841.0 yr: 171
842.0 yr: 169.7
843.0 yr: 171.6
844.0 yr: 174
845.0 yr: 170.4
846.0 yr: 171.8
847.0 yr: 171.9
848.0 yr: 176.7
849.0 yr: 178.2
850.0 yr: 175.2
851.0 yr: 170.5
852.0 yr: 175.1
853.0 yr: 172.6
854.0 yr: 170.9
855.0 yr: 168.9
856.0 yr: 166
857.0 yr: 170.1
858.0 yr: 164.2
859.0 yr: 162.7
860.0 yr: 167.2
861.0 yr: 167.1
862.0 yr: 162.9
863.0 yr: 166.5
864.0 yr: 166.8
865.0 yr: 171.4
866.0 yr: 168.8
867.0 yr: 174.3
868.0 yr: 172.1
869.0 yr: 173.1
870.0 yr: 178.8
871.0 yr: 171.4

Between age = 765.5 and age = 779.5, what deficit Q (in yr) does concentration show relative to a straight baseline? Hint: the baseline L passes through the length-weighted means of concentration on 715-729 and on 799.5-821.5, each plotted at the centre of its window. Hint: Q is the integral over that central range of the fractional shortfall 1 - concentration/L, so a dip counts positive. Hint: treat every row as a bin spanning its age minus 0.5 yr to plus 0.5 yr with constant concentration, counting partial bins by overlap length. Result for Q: 0.8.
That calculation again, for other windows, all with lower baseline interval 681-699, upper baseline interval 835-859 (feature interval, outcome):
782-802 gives 1.7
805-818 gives 1.8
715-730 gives -0.3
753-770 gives 0.3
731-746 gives -0.4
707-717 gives 0.2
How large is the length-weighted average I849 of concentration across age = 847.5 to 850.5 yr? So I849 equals 177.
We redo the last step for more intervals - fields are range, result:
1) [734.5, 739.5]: 187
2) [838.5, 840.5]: 174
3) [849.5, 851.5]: 173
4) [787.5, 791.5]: 155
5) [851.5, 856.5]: 171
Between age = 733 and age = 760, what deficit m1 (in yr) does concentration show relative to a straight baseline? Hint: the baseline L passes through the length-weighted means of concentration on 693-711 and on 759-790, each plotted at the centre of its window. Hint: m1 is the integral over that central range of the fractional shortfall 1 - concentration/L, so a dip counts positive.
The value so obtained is -2.1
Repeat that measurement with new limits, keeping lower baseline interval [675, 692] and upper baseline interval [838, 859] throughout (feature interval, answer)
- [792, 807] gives 2.2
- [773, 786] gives 2.1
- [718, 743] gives -0.6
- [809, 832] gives -0.2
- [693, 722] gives 0.8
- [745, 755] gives 0.2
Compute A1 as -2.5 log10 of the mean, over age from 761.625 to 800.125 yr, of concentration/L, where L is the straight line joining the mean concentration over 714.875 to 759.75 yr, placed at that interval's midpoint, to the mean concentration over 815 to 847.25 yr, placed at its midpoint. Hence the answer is 0.12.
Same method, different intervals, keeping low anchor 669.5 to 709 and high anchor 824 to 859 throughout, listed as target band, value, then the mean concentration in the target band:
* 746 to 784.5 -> 0.082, 167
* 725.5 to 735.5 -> -0.053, 191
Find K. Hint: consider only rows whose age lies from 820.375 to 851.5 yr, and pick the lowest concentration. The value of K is 168.7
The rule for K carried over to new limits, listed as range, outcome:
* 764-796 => 146.3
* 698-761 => 173.2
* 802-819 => 88.22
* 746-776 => 147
